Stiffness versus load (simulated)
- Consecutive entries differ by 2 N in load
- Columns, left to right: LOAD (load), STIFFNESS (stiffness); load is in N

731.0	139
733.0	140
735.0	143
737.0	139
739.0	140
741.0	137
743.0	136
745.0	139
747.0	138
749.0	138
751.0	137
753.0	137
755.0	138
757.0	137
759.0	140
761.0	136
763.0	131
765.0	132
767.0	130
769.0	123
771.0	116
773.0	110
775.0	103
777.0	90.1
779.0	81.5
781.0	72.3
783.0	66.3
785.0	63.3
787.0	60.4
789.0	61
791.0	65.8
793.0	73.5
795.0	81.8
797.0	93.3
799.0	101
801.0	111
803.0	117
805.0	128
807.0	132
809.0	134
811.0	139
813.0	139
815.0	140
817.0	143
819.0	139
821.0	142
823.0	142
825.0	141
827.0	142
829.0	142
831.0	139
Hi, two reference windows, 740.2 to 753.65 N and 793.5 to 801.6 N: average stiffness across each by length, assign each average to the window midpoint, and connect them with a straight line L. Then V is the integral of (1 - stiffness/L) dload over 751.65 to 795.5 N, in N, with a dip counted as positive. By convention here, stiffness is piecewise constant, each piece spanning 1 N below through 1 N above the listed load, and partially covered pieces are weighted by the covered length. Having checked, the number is 5.3 N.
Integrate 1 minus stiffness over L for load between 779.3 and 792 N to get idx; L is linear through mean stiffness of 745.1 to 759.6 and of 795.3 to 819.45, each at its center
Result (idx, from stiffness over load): 6.3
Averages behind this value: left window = 138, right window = 125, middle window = 65.8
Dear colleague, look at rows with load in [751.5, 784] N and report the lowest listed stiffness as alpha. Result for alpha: 66.3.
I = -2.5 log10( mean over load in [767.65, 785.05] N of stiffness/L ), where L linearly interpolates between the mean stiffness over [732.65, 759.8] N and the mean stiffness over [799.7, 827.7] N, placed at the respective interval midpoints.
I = 0.41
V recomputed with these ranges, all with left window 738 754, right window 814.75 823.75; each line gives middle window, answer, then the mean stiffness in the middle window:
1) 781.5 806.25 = 9.7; 85.4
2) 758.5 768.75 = 0.4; 133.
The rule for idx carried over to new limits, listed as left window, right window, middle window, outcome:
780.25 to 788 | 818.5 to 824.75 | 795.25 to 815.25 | -2.36 N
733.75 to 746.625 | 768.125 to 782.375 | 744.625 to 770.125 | -3.48 N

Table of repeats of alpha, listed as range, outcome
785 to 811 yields 60.4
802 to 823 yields 117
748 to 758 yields 137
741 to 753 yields 136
